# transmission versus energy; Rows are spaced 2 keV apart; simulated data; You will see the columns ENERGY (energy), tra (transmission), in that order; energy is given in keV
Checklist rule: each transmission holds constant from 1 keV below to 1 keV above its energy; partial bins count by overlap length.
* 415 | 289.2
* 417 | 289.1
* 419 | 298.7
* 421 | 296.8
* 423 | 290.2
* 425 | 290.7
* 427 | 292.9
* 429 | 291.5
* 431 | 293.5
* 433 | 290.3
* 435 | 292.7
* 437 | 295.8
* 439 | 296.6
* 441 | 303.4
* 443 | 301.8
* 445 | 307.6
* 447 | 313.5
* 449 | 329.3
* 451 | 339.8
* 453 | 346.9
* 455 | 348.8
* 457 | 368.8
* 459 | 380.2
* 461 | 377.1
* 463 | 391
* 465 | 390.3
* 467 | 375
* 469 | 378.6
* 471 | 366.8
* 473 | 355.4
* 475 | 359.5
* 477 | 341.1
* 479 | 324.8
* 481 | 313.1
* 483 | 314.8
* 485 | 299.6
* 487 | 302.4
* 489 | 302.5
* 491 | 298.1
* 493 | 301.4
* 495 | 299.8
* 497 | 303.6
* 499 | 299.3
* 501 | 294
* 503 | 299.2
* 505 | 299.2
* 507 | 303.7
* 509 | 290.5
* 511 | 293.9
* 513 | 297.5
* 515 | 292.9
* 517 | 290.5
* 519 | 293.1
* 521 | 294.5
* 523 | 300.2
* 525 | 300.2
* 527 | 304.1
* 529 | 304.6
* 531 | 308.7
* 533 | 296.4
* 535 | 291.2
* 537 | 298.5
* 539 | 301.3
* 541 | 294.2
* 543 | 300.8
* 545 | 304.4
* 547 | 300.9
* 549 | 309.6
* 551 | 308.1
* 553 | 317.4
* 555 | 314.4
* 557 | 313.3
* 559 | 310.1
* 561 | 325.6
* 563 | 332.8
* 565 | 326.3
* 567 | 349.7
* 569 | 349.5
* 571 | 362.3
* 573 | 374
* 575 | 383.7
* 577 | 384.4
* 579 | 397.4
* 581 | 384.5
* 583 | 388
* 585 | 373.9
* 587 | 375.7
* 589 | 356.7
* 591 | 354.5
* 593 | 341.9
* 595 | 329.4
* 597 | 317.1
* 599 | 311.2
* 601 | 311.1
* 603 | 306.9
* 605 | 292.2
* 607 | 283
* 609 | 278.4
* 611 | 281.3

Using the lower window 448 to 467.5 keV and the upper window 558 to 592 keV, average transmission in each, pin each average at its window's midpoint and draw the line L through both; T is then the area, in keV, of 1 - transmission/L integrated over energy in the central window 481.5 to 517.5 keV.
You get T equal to 6.3 keV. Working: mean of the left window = 364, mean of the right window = 361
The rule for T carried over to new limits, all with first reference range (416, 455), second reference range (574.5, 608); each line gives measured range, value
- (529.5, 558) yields 2.5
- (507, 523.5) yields 1.6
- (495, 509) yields 1.0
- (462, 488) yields -2.7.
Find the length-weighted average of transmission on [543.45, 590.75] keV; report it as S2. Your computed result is 345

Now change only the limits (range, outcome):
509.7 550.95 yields 299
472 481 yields 342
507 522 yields 294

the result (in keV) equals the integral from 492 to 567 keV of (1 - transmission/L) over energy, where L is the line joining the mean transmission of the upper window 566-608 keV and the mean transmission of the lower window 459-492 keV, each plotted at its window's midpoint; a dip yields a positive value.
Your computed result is 9.26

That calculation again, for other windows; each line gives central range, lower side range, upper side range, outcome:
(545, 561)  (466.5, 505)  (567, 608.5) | 1.3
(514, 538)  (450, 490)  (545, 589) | 3.4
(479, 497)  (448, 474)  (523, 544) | 1.9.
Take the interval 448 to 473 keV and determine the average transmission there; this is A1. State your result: 366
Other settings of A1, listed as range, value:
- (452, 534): 322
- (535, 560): 305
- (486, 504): 300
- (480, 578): 311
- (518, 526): 297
